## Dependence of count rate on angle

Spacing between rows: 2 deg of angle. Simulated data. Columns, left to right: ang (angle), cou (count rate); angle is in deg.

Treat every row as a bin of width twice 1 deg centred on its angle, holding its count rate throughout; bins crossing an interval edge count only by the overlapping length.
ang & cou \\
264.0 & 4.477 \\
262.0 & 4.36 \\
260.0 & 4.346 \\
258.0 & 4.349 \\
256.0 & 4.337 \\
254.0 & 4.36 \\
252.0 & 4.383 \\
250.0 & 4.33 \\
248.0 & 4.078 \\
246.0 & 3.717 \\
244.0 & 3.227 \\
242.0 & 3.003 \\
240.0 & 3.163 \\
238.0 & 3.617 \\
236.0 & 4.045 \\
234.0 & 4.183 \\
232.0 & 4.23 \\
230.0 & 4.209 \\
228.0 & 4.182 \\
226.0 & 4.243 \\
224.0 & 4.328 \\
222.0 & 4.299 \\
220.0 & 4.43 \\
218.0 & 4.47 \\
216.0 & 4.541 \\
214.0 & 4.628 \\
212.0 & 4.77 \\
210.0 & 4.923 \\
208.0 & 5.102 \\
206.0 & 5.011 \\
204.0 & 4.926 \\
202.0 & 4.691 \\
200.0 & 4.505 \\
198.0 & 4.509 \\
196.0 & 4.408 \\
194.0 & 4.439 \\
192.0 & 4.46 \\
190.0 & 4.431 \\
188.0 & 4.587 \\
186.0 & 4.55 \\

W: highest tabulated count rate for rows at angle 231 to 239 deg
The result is 4.23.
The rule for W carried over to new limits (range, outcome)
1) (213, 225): 4.628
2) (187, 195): 4.587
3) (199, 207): 5.011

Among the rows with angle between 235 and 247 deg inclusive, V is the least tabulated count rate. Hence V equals 3.003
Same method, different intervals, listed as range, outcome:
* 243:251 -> 3.227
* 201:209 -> 4.691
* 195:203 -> 4.408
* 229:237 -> 4.045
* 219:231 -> 4.182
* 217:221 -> 4.43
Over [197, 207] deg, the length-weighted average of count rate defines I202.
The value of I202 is 4.73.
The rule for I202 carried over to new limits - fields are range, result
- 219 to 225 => 4.35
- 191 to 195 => 4.45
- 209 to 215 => 4.77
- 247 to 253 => 4.26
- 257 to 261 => 4.35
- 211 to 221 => 4.57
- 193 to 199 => 4.45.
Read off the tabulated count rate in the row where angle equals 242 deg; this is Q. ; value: 3.003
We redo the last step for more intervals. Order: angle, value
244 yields 3.227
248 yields 4.078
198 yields 4.509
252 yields 4.383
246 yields 3.717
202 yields 4.691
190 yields 4.431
